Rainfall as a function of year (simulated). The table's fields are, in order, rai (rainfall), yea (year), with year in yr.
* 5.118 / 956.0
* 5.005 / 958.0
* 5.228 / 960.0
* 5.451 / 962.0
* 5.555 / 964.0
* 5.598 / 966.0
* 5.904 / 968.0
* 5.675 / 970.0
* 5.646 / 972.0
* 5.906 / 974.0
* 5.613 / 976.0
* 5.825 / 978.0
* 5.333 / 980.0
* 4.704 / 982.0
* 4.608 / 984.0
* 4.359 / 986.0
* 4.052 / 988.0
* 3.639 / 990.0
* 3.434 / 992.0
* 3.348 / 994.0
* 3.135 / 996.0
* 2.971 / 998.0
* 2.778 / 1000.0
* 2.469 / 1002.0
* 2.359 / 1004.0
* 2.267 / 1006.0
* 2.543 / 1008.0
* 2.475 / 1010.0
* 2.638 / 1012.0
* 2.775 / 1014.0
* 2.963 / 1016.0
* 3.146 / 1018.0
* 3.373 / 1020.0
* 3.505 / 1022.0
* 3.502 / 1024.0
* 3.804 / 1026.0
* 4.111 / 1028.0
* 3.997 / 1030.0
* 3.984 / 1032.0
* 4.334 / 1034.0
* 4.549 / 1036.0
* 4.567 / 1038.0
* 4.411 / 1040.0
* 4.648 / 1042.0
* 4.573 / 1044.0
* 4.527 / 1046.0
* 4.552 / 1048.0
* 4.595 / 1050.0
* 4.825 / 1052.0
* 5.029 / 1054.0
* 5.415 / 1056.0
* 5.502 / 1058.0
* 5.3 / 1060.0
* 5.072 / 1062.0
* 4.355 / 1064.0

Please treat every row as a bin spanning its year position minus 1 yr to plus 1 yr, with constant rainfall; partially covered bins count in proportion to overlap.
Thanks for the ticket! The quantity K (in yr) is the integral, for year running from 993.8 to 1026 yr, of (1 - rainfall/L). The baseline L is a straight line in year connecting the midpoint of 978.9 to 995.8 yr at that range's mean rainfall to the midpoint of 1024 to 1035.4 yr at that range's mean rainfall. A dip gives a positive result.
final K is 9.2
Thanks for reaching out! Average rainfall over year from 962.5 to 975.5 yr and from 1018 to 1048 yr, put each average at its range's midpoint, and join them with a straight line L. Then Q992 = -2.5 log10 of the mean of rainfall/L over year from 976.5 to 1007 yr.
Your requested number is 0.36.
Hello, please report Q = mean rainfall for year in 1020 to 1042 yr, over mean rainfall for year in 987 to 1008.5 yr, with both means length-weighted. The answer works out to 1.4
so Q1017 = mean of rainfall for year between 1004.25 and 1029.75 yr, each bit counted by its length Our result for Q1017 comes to 3.1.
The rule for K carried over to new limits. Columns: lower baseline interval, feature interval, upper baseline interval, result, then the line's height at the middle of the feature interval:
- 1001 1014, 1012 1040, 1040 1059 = -1.54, 3.52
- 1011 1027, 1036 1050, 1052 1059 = -0.04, 4.55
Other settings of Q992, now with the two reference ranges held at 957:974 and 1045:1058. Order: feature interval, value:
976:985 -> 0.05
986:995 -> 0.40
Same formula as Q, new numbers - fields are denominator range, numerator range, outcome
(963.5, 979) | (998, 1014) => 0.45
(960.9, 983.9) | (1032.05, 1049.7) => 0.81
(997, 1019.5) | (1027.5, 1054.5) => 1.67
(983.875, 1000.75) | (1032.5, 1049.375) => 1.27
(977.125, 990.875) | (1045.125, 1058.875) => 1.06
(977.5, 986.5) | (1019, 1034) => 0.77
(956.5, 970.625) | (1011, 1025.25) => 0.57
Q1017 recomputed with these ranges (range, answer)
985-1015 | 3.02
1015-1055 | 4.15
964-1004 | 4.45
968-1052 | 3.98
